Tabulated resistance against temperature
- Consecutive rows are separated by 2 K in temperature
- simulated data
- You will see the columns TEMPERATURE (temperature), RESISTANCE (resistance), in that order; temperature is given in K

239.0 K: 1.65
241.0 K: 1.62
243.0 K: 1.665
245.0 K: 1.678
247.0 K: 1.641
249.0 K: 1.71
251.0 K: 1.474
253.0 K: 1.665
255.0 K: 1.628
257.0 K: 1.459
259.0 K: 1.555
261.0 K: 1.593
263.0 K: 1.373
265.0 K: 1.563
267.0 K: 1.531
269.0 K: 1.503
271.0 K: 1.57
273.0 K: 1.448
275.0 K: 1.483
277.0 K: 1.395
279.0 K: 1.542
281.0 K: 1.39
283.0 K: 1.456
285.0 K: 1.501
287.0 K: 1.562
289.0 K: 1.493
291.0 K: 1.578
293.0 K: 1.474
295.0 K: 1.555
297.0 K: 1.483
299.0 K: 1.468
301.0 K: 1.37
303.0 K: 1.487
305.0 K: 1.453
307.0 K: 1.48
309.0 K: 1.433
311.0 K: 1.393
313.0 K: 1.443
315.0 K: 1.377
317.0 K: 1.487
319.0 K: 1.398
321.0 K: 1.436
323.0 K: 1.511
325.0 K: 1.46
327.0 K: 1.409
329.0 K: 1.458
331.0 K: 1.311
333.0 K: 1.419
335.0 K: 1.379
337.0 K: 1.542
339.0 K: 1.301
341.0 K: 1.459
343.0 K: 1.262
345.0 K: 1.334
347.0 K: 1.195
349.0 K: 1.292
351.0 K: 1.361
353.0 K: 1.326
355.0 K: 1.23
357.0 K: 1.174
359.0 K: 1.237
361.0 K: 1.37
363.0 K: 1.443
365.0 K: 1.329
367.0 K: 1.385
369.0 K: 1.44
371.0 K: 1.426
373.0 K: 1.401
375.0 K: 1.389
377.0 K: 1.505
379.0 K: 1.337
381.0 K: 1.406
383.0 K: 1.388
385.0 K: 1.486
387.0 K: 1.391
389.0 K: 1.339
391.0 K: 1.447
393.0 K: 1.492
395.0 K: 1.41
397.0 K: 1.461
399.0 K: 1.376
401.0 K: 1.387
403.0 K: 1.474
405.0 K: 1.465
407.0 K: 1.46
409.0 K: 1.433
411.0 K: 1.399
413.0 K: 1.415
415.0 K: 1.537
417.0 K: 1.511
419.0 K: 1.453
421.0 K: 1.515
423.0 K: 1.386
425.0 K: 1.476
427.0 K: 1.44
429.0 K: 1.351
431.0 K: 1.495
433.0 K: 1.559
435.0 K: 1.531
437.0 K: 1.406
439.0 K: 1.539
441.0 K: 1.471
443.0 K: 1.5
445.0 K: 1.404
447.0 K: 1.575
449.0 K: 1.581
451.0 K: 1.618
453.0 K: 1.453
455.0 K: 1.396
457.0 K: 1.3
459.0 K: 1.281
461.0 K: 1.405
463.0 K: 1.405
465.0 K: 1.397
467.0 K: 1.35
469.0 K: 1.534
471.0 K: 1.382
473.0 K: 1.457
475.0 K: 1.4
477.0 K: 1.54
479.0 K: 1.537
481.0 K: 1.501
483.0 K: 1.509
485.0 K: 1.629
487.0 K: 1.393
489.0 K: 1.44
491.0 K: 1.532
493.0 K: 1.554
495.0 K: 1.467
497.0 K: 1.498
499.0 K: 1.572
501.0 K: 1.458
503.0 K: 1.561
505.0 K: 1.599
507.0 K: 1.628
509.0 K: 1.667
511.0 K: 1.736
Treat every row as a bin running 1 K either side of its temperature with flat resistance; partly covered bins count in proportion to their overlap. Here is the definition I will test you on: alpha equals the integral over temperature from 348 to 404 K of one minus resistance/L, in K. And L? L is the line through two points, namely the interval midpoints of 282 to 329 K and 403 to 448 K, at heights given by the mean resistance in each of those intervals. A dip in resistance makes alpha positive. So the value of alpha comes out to 3.3 K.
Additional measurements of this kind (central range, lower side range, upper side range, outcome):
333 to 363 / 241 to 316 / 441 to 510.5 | 3.5 K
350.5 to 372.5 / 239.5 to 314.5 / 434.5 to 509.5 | 2.4 K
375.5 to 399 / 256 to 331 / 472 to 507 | 1.1 K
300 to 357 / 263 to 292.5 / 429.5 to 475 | 3.6 K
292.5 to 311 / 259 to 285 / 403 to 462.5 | 0.3 K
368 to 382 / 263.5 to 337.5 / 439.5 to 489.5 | 0.5 K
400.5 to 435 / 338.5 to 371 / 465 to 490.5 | -1.5 K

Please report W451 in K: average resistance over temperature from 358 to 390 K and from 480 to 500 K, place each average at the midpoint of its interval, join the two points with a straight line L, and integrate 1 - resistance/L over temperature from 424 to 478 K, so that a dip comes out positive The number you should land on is 0.6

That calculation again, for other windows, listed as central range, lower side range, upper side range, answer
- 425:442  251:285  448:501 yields 0.0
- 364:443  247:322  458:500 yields 2.0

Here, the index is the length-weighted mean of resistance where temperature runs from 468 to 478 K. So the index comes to 1.46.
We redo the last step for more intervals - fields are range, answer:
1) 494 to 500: 1.51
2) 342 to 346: 1.3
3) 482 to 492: 1.5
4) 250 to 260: 1.56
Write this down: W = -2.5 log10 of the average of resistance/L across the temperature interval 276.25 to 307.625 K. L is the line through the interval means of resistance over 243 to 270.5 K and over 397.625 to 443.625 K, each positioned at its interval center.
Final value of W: 0.05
